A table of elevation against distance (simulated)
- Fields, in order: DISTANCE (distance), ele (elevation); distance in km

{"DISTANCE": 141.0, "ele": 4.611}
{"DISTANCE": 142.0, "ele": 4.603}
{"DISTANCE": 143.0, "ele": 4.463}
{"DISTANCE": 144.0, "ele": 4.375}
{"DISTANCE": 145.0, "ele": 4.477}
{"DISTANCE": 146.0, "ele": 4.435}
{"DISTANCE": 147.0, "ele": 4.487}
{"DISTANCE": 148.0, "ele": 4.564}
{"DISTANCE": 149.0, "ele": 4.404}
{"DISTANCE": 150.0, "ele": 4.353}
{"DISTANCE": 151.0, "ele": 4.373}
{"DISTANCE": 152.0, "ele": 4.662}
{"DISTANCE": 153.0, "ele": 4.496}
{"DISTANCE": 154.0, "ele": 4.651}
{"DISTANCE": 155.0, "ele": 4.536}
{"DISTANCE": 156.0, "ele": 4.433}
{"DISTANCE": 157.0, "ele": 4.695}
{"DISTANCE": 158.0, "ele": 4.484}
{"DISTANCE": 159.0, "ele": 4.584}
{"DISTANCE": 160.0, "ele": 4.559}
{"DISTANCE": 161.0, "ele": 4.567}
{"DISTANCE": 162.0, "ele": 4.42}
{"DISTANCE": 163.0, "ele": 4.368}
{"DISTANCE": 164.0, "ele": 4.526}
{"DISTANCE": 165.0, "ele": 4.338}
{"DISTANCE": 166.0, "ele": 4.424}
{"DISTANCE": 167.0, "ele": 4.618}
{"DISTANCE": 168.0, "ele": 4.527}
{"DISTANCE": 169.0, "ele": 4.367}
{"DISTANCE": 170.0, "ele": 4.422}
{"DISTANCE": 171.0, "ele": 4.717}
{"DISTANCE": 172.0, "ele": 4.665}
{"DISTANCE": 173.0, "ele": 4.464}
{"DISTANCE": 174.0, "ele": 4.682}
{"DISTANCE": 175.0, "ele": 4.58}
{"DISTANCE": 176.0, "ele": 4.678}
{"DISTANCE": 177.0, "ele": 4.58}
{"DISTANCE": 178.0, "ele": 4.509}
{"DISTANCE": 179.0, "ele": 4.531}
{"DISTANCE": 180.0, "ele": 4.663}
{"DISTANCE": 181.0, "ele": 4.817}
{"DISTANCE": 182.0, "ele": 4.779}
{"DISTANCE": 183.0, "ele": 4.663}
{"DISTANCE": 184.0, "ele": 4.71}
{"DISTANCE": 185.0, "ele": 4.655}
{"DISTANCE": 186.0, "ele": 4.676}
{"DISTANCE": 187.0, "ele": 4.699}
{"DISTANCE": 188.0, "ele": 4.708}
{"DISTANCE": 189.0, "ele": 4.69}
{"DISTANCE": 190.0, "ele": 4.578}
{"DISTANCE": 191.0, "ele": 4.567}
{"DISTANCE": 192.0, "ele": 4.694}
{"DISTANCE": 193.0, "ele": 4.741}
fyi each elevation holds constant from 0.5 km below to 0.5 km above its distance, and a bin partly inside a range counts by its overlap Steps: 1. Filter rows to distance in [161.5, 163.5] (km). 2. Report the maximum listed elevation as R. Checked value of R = 4.42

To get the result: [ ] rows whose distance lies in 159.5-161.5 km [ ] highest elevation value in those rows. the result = 4.567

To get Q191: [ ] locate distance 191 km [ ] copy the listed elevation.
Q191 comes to 4.567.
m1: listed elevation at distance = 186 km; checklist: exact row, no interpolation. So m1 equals 4.676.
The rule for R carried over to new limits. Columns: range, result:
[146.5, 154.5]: 4.662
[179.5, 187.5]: 4.817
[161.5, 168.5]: 4.618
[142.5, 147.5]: 4.487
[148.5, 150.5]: 4.404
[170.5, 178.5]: 4.717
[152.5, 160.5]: 4.695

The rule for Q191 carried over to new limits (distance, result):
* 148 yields 4.564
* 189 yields 4.69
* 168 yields 4.527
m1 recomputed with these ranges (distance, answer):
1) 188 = 4.708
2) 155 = 4.536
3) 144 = 4.375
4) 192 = 4.694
